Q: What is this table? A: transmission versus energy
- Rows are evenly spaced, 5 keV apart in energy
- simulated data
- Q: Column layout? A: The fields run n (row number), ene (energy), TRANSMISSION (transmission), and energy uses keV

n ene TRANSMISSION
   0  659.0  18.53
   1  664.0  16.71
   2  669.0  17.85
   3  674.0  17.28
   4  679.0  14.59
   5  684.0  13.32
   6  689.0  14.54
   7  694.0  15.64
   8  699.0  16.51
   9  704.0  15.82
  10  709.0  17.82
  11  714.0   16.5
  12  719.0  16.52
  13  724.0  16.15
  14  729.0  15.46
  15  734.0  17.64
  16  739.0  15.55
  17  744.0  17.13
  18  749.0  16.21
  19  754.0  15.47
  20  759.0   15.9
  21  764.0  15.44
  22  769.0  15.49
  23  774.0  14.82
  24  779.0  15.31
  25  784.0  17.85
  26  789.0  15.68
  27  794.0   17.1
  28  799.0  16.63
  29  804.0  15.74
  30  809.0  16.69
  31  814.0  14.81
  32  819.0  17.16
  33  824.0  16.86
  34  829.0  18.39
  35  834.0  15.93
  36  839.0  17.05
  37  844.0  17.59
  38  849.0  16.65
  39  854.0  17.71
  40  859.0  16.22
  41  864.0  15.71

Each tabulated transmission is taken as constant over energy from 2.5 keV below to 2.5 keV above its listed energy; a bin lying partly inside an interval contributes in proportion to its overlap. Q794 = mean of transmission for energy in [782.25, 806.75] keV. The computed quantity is 16.6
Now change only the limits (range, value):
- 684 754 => 16.1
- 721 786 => 16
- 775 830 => 16.5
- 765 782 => 15.3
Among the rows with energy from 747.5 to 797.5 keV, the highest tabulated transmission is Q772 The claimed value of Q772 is 17.85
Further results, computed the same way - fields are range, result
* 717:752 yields 17.64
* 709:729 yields 17.82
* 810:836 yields 18.39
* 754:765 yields 15.9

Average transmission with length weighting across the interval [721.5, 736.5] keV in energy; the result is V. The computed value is 16.4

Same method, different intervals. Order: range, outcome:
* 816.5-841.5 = 17.1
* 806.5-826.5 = 16.4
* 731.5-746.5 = 16.8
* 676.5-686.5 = 14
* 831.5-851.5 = 16.8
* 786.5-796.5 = 16.4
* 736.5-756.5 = 16.1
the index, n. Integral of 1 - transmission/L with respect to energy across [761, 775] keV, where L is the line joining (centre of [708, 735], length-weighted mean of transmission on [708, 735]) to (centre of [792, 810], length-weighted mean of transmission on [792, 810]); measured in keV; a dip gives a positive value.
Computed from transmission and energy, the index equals 1.0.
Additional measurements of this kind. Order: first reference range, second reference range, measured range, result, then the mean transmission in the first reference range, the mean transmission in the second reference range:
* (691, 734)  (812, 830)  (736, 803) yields 2.0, 16.4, 16.7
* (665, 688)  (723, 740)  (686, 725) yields -0.3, 15.7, 16.3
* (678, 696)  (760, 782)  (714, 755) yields -3.6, 14.5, 15.4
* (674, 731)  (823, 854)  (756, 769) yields 0.6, 15.8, 17.1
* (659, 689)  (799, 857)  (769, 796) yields 0.8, 16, 16.8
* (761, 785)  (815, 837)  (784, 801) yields -0.6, 15.7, 16.9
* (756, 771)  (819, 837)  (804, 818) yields 0.7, 15.6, 17.1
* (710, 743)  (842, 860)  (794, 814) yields 0.7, 16.4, 17.1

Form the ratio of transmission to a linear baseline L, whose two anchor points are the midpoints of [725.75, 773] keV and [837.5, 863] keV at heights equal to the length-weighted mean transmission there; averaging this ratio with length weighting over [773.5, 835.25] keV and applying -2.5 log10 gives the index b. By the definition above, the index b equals 0.01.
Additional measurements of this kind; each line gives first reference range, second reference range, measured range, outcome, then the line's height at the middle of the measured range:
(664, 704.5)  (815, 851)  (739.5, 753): -0.01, 16.3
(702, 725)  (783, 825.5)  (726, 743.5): 0.02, 16.6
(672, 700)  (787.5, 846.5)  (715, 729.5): -0.04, 15.6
